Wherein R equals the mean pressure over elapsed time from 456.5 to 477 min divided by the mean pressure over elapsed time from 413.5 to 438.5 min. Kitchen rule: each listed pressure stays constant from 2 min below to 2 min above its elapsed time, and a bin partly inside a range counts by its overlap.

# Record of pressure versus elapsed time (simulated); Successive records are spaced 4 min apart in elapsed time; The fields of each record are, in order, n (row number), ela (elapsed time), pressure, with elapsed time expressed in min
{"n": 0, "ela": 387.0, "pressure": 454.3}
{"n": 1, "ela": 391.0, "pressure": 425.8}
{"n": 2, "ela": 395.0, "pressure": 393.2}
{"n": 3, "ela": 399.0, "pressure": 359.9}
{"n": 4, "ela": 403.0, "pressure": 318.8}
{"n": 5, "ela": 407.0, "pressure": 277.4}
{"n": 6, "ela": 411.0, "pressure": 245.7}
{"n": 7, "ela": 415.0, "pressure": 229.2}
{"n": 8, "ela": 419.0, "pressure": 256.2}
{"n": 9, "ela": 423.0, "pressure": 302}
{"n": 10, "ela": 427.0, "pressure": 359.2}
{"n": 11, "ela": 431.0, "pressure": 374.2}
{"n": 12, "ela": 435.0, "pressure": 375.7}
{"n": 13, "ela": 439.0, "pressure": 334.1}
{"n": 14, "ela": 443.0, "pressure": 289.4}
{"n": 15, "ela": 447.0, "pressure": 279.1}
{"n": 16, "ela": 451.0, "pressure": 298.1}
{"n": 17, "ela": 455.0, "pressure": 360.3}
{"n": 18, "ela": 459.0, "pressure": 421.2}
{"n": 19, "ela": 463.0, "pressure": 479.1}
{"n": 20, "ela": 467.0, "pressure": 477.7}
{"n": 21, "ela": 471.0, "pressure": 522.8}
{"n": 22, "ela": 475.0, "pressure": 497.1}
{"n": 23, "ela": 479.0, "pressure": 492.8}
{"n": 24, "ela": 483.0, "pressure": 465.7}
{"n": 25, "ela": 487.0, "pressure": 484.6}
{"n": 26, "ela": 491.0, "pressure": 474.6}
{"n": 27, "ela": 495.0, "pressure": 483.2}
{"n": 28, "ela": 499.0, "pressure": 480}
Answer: 1.49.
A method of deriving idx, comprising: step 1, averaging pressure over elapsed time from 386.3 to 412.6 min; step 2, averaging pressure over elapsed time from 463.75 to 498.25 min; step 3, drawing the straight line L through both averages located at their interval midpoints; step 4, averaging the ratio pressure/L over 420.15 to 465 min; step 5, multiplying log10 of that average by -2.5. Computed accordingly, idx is 0.20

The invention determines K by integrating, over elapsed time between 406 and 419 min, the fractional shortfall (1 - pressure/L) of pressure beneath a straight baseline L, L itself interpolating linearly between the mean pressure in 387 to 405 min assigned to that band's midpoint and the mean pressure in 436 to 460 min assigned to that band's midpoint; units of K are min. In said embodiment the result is 4.14 min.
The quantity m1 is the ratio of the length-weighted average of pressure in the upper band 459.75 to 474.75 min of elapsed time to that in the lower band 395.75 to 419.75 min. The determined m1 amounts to 1.7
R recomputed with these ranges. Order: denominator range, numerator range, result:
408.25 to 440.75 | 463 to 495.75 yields 1.58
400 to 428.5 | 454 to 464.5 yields 1.48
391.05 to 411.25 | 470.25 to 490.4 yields 1.46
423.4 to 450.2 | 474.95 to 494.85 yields 1.45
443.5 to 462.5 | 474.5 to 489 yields 1.40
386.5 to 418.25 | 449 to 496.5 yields 1.38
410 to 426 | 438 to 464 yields 1.31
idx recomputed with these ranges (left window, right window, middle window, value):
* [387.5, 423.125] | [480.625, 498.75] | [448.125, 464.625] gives 0.09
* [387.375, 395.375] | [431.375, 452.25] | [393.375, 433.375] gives 0.21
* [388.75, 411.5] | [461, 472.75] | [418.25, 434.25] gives 0.21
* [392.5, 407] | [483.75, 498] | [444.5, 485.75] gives 0.04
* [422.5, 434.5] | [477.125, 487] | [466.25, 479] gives -0.10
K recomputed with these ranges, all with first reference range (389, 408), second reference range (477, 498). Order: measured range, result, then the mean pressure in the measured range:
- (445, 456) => 3.1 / 308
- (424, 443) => 2.6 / 350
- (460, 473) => -1.0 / 488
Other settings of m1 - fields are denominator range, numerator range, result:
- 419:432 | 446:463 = 1.09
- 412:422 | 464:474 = 2.00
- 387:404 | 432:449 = 0.83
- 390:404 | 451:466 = 1.09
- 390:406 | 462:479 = 1.36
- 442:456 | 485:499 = 1.58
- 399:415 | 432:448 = 1.15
